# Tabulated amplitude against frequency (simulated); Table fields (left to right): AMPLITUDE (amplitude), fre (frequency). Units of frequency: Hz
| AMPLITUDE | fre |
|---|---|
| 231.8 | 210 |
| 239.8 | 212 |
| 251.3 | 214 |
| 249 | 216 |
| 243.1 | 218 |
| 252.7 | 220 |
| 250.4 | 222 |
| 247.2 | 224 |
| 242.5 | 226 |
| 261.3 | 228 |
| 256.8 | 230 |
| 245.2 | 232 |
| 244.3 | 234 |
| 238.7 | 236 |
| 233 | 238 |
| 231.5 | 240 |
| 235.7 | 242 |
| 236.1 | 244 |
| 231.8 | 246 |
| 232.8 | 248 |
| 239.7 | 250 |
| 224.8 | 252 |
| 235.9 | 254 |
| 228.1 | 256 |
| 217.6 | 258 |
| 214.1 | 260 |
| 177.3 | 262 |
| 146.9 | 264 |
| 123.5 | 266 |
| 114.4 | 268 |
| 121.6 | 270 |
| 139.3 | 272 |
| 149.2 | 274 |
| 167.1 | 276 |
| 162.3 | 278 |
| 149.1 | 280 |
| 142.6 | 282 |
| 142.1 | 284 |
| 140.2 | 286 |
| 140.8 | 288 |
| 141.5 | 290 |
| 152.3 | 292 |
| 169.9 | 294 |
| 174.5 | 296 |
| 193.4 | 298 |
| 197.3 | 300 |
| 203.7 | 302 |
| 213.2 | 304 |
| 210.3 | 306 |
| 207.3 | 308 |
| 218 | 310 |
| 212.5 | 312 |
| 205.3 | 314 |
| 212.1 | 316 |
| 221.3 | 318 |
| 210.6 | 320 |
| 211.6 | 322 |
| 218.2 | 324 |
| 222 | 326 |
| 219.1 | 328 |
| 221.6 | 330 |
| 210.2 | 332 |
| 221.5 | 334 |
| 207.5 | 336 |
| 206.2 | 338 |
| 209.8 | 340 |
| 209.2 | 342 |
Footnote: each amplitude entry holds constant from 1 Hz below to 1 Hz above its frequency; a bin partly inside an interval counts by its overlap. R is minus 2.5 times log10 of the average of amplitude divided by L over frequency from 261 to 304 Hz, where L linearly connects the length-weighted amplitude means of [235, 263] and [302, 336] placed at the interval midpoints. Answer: 0.38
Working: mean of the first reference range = 227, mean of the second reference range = 214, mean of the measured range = 156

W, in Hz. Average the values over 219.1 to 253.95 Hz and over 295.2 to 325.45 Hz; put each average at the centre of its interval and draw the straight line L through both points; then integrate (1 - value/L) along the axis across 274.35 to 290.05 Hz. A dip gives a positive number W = 5.1 Hz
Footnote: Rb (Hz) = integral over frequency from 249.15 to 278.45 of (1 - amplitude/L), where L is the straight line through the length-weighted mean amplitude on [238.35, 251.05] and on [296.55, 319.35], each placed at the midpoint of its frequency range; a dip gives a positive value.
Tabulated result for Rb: 6.41 Hz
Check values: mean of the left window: 234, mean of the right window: 208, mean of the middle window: 177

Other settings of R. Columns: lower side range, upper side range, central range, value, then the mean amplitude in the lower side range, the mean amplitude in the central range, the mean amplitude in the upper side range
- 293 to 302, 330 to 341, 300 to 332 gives -0.08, 186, 213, 212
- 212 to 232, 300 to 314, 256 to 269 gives 0.33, 250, 170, 209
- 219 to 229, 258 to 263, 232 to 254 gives -0.05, 251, 235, 200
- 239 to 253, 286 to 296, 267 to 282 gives 0.25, 233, 143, 152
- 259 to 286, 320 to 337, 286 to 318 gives -0.02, 150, 190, 216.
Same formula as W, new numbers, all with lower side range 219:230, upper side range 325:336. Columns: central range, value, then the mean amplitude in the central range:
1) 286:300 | 4.1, 163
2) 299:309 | 0.9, 206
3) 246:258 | 0.6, 231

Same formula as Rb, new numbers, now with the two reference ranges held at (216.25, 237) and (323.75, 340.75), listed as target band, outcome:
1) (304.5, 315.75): 0.6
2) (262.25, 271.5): 4.1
